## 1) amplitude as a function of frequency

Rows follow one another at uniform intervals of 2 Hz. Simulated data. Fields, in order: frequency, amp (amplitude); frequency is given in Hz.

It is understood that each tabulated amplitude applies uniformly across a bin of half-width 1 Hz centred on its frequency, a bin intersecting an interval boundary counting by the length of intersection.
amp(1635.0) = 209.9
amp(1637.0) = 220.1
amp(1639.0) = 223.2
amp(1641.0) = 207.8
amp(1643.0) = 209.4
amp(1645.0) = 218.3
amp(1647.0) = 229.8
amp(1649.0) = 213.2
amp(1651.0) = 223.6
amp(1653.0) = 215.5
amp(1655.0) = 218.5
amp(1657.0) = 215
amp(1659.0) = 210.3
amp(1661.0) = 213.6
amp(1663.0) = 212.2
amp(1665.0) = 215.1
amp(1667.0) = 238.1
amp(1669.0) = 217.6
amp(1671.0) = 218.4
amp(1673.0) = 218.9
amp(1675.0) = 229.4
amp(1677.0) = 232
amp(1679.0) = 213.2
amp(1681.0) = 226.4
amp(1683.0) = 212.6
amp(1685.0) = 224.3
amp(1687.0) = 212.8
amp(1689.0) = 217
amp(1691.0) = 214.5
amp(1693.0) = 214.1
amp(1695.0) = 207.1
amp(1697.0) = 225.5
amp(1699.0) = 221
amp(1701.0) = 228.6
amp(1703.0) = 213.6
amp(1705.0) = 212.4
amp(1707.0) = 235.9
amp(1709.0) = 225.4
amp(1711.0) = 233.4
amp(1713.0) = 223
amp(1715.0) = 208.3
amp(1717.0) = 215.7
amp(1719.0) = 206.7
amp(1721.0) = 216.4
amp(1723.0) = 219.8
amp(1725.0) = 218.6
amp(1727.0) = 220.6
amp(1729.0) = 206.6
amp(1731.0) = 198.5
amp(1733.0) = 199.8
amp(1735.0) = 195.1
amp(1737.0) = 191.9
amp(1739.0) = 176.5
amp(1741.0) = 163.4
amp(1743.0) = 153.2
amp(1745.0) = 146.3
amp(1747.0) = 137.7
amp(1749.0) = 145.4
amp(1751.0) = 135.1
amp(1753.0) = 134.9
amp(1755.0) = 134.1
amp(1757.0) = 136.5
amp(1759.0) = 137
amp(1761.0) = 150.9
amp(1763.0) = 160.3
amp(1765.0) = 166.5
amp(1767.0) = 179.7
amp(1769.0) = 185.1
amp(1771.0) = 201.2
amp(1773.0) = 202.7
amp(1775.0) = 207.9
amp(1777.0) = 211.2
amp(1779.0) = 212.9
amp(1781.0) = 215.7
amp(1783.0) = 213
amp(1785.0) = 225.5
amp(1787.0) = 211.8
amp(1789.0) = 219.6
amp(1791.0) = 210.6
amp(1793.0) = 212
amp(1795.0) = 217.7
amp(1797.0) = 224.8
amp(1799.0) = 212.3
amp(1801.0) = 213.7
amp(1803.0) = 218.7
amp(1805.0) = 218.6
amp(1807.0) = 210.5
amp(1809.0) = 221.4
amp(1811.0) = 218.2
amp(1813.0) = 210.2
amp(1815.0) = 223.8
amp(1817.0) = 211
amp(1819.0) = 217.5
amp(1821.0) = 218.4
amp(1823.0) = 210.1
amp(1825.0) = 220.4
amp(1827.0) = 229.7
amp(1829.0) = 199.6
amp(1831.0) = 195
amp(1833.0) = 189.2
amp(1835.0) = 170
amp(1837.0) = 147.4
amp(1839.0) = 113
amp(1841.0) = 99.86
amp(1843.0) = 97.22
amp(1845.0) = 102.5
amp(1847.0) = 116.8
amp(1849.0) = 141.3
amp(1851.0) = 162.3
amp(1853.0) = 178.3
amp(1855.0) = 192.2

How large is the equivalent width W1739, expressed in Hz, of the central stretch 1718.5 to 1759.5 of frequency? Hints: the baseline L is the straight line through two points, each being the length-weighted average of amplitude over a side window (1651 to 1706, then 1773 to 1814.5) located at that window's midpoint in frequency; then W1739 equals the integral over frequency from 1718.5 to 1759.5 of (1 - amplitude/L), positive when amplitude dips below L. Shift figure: 7.9 Hz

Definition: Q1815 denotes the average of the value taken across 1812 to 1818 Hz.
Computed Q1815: 215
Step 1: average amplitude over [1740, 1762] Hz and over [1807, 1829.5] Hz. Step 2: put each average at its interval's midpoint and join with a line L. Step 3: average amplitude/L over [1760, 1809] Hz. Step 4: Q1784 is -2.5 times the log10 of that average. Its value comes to -0.14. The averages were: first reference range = 143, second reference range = 217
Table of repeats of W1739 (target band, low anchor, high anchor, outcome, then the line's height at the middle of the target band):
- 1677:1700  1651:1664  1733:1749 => -2.4 Hz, 197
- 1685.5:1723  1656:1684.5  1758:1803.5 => -0.9 Hz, 214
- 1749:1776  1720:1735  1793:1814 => 6.3 Hz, 213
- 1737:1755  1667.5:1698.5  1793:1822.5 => 5.6 Hz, 218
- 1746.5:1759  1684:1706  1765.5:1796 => 4.4 Hz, 211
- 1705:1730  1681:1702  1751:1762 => -4.4 Hz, 186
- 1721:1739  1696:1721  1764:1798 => 0.9 Hz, 217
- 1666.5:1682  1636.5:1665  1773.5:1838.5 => -0.6 Hz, 215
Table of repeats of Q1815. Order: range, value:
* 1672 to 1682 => 224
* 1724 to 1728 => 220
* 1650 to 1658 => 218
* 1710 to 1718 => 220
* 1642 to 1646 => 214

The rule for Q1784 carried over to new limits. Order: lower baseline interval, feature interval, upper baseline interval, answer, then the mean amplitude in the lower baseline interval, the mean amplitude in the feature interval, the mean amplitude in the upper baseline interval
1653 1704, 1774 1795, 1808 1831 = 0.010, 219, 214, 215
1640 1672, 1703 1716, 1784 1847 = -0.063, 217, 222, 195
